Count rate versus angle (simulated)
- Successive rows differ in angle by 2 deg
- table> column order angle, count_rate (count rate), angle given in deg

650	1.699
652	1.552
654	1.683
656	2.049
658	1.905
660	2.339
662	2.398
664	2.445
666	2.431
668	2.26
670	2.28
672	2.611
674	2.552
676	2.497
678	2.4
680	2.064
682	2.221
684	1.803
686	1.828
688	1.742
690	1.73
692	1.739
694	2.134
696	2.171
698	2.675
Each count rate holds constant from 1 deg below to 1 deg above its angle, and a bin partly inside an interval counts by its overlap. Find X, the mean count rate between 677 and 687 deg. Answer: 2.06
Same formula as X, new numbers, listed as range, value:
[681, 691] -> 1.86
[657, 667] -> 2.3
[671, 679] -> 2.52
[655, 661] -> 2.1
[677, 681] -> 2.23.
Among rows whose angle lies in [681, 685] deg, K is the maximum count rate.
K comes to 2.221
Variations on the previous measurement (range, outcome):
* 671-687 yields 2.611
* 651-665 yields 2.445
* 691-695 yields 2.134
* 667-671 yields 2.28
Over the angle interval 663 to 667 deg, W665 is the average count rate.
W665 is 2.44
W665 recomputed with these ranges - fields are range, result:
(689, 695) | 1.87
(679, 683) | 2.14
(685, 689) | 1.79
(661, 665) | 2.42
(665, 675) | 2.43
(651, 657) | 1.76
